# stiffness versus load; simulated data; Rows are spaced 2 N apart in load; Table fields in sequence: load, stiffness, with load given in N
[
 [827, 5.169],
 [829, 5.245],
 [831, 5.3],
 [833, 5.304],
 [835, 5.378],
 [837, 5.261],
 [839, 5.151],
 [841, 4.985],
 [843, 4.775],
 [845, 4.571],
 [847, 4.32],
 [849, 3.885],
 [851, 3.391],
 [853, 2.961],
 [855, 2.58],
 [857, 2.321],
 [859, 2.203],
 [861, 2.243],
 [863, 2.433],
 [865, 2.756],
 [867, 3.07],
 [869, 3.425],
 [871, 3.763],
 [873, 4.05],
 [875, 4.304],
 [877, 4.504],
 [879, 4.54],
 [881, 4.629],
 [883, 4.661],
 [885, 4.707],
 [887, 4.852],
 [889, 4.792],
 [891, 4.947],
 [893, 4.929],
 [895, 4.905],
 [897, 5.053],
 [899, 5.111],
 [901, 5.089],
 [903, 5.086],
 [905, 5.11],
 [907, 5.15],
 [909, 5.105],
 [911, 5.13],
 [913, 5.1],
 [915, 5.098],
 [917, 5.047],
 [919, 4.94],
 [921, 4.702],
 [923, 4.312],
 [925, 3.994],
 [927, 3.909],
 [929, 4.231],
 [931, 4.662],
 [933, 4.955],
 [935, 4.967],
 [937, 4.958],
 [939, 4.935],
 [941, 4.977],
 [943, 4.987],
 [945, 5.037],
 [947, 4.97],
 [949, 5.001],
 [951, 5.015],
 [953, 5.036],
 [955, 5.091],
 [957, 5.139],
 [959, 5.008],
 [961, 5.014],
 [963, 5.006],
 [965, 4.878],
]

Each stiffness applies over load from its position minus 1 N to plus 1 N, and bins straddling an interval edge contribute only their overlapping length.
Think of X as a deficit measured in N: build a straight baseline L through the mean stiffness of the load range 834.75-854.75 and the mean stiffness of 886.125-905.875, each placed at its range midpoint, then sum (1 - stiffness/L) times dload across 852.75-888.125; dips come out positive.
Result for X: 8.5 N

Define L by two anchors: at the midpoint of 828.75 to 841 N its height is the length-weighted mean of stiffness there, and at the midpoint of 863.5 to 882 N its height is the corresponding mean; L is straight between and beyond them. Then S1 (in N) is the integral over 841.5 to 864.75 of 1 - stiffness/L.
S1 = 6.9 N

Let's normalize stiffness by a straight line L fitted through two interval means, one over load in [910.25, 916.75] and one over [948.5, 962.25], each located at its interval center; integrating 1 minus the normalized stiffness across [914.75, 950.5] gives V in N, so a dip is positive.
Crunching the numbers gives 2.24 N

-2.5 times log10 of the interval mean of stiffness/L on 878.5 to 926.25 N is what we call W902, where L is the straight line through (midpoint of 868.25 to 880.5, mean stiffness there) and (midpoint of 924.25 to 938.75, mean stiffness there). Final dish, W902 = -0.13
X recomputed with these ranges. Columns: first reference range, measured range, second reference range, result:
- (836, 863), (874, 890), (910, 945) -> -1.9 N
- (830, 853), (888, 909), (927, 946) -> -1.2 N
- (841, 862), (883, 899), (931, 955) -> -3.1 N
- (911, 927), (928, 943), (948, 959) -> 0.2 N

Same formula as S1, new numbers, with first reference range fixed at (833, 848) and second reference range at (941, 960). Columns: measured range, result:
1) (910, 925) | 0.5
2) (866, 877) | 2.6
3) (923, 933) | 1.4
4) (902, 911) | -0.2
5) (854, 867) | 6.5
